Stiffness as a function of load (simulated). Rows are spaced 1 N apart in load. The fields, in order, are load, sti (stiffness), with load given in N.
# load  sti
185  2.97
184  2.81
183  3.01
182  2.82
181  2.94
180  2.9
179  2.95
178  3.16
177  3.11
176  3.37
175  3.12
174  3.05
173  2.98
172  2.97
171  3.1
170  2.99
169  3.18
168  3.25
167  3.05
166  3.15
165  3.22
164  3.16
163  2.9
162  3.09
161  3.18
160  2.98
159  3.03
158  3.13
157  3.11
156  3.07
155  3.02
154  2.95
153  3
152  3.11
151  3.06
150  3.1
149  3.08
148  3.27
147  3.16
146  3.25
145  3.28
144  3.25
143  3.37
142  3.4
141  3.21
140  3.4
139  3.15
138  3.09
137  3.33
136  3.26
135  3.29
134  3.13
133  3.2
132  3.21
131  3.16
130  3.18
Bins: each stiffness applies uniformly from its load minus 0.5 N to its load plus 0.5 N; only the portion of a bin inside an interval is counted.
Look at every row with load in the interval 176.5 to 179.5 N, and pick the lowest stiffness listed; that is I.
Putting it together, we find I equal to 2.95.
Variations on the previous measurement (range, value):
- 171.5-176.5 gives 2.97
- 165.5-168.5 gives 3.05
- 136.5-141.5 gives 3.09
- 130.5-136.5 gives 3.13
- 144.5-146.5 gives 3.25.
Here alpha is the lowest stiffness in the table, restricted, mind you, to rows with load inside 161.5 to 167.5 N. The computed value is 2.9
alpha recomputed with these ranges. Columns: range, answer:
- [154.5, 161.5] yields 2.98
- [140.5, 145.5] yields 3.21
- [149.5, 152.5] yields 3.06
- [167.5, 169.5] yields 3.18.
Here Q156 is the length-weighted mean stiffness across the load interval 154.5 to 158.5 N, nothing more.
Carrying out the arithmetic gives 3.08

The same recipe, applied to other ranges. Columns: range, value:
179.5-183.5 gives 2.92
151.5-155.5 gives 3.02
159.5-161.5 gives 3.08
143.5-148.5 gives 3.24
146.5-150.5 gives 3.15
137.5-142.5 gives 3.25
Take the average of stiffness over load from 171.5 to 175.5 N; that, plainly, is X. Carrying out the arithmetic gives 3.03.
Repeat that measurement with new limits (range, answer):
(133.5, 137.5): 3.25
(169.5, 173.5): 3.01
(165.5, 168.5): 3.15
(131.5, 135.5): 3.21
